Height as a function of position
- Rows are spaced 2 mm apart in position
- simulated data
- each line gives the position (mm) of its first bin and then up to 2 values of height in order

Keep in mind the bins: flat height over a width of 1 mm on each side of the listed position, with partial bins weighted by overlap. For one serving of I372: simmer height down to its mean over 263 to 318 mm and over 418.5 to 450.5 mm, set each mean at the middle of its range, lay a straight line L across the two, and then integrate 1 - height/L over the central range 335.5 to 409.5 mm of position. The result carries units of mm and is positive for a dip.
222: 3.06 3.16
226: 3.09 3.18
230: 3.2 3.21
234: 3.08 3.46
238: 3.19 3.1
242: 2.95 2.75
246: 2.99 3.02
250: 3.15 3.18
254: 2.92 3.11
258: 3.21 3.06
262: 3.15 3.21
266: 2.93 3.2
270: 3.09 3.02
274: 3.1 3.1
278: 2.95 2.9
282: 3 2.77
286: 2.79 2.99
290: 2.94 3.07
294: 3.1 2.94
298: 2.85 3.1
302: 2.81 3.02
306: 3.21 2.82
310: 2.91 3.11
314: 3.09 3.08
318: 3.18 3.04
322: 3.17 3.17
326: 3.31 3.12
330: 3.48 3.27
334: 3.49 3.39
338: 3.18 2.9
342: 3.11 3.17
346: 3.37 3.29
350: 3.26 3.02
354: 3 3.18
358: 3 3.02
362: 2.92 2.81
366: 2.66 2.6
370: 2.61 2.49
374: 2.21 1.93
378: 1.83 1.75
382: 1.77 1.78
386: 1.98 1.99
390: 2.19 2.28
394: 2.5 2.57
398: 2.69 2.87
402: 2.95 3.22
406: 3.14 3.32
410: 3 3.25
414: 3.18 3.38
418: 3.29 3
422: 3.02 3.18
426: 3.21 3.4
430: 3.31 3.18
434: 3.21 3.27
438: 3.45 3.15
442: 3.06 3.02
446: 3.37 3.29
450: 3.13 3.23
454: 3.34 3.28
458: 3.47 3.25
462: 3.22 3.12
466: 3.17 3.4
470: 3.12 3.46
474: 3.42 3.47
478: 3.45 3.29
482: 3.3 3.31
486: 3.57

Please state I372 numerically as 9.9 mm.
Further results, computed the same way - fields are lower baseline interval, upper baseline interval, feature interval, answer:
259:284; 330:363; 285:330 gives 0.87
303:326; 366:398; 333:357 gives -4.61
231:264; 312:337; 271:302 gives 1.91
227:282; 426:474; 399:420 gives 0.46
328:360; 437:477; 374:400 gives 8.77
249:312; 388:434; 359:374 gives 1.52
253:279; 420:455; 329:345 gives -0.57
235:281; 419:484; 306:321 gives 0.40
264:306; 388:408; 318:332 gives -1.57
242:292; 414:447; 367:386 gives 6.33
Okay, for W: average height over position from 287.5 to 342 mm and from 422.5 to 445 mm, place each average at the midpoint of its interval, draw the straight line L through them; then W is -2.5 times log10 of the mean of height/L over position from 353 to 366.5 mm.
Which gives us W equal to 0.07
